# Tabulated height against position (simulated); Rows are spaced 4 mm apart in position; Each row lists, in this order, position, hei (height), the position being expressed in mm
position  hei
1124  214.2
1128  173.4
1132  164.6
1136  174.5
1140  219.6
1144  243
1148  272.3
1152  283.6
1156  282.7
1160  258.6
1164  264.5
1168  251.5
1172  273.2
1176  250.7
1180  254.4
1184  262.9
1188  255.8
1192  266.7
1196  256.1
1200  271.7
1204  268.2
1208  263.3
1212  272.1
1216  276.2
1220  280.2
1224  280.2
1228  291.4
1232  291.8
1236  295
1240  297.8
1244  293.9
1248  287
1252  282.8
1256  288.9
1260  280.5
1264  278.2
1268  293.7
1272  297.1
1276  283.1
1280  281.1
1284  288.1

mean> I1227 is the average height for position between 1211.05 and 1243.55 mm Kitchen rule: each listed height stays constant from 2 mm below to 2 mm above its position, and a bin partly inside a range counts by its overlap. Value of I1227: 286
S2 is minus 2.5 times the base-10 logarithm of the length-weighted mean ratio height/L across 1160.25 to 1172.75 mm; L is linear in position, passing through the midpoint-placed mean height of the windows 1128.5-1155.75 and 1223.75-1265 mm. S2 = -0.09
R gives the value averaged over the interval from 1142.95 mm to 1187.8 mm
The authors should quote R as 264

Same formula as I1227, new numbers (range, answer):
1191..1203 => 265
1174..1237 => 271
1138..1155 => 256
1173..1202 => 260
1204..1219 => 271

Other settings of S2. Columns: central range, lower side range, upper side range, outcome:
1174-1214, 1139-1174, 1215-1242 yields 0.05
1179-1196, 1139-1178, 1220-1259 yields 0.05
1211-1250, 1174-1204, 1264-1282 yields -0.05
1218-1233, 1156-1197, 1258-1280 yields -0.04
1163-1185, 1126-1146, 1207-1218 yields -0.12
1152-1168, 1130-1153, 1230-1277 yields -0.15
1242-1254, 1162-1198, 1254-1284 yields -0.03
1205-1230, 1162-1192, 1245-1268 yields -0.02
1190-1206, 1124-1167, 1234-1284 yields -0.03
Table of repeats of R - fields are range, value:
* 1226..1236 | 292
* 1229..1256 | 291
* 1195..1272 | 282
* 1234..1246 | 296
